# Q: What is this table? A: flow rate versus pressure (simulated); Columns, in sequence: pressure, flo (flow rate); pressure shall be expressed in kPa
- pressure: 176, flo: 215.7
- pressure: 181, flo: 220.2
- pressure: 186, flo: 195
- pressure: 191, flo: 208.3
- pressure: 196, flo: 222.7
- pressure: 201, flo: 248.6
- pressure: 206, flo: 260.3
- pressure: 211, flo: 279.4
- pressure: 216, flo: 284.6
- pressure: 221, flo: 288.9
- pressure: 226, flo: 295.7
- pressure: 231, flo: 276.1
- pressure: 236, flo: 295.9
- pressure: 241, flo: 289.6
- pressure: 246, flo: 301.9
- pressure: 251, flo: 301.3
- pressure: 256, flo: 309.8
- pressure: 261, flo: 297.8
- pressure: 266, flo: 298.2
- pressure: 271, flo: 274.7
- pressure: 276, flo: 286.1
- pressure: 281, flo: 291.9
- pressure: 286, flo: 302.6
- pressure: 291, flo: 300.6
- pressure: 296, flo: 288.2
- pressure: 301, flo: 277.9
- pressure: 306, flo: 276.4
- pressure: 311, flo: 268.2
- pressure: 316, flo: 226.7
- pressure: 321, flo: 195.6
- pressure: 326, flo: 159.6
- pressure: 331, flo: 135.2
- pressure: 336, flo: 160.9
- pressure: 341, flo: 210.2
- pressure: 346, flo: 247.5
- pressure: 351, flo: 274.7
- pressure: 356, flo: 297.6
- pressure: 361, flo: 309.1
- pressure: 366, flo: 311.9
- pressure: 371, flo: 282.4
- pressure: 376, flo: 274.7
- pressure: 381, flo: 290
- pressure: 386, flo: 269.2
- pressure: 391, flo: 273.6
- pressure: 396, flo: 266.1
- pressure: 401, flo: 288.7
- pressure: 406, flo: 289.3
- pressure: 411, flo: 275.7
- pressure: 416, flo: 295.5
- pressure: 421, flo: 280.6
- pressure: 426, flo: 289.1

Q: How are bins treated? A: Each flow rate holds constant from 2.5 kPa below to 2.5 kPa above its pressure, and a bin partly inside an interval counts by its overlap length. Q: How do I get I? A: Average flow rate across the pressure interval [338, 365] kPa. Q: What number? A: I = 268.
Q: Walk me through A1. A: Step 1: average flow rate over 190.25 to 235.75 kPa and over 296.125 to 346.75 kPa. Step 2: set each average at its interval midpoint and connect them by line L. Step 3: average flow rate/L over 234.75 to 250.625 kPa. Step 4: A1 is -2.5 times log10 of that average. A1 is -0.17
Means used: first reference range 266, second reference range 218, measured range 297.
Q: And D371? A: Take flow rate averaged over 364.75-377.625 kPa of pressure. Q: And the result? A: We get 289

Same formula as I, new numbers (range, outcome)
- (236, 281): 295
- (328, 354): 207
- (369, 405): 278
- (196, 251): 280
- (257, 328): 269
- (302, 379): 243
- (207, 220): 280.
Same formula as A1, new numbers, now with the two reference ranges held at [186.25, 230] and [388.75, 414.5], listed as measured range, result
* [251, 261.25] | -0.16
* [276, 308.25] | -0.09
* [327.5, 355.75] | 0.28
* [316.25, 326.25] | 0.37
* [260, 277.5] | -0.09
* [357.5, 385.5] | -0.06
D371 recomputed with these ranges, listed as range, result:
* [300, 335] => 215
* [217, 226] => 290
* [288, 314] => 282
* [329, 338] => 148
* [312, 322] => 222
